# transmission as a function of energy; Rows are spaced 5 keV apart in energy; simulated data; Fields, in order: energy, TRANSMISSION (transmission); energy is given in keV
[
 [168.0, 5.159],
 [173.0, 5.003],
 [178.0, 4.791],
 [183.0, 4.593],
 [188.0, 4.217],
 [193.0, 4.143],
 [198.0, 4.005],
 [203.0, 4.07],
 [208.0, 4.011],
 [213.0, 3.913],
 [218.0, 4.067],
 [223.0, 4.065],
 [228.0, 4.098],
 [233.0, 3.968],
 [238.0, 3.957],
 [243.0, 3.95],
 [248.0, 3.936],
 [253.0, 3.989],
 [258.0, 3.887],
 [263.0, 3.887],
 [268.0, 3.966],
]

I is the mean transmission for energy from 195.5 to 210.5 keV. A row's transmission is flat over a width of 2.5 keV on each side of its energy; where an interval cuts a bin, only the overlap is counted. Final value 4.03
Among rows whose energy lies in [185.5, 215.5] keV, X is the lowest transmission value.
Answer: 3.913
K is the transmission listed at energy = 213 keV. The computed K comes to 3.913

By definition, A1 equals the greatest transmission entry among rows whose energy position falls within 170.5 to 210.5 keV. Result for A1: 5.003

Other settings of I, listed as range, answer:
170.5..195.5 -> 4.55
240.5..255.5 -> 3.96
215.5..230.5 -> 4.08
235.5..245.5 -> 3.95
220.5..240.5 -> 4.02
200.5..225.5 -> 4.03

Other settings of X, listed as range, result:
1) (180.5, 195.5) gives 4.143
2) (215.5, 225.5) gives 4.065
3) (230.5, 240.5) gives 3.957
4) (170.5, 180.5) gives 4.791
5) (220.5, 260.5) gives 3.887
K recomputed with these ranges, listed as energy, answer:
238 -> 3.957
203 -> 4.07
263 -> 3.887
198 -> 4.005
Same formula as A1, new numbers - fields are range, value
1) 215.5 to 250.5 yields 4.098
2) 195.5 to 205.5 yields 4.07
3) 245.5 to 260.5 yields 3.989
